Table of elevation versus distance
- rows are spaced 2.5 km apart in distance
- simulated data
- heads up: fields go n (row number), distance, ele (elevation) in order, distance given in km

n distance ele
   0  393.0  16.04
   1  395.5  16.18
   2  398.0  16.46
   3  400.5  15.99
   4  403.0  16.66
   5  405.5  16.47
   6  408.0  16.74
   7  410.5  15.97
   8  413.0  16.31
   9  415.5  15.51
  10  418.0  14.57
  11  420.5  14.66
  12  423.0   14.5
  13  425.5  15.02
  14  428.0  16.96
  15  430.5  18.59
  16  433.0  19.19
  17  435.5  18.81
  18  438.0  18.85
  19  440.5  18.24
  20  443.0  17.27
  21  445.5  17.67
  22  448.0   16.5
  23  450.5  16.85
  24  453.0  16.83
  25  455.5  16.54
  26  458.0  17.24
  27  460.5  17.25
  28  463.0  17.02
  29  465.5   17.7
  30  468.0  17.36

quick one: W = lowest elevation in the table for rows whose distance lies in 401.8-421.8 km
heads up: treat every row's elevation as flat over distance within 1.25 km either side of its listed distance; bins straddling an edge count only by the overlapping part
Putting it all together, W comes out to 14.57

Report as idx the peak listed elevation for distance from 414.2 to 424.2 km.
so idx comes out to 15.51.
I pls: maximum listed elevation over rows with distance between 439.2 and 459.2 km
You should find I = 18.24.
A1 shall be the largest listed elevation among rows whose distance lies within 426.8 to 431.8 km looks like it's 18.59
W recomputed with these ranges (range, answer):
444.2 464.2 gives 16.5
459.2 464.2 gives 17.02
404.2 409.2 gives 16.47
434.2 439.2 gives 18.81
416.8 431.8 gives 14.5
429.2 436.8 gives 18.59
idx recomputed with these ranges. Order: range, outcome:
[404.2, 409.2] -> 16.74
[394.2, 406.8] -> 16.66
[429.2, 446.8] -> 19.19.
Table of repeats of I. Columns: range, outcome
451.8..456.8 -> 16.83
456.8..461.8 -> 17.25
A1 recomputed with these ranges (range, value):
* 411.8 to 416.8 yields 16.31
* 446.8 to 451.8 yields 16.85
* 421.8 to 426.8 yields 15.02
